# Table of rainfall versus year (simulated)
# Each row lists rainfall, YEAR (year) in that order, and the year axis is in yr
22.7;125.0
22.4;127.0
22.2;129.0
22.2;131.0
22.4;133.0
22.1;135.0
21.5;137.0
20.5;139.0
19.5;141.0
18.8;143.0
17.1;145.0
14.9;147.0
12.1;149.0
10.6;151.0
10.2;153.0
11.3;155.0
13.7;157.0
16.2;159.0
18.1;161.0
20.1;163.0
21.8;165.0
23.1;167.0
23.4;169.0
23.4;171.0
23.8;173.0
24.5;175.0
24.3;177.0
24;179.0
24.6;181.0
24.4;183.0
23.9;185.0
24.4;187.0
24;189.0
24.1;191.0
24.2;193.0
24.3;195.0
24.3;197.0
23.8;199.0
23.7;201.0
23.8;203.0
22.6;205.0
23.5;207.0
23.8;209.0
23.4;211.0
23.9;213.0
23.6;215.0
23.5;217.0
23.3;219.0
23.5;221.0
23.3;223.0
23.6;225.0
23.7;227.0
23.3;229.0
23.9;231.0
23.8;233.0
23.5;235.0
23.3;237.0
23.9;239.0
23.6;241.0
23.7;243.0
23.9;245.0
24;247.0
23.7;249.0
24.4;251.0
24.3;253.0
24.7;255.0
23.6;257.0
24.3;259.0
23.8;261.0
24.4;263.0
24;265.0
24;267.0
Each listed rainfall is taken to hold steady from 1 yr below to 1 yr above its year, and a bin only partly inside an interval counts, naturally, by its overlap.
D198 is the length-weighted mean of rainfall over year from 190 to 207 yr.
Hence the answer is 23.8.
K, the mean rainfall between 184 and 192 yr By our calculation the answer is 24.1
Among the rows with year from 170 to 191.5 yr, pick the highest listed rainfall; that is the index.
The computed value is 24.6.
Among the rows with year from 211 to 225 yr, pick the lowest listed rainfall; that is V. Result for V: 23.3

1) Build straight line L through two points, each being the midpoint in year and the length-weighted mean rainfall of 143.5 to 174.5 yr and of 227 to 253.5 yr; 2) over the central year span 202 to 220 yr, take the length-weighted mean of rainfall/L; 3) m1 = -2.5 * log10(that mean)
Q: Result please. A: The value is -0.096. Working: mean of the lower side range 17.5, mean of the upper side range 23.8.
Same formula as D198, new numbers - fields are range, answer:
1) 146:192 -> 20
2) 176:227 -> 23.8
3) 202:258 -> 23.7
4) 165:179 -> 23.6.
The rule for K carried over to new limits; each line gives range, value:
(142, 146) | 18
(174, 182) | 24.4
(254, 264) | 24.2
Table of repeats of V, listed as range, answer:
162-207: 20.1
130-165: 10.2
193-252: 22.6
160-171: 18.1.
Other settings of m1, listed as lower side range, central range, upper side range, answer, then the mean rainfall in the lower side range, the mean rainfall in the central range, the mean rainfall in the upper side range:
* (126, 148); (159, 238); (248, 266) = -0.05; 20.3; 23.4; 24.1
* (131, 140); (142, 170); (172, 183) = 0.36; 21.7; 16.5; 24.3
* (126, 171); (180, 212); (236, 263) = -0.14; 18.5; 23.9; 24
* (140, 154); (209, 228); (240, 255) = -0.11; 14.7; 23.5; 24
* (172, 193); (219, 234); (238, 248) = 0.02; 24.2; 23.6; 23.8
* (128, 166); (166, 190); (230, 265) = -0.22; 17.6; 24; 23.9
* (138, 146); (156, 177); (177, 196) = 0.05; 19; 21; 24.2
